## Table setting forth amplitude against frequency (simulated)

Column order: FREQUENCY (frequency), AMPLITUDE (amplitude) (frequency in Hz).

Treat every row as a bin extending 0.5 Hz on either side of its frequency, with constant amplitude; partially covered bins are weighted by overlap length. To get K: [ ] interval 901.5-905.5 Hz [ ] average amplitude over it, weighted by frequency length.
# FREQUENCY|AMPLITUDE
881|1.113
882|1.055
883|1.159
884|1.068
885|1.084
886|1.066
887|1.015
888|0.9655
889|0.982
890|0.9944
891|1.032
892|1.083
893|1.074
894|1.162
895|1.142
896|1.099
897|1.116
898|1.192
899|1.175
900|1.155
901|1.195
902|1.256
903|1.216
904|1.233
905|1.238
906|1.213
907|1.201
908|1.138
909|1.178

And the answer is 1.24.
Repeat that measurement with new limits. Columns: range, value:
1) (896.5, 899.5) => 1.16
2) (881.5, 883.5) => 1.11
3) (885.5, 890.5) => 1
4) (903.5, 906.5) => 1.23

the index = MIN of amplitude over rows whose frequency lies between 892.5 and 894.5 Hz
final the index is 1.074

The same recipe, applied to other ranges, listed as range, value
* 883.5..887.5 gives 1.015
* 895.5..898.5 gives 1.099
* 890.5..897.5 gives 1.032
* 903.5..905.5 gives 1.233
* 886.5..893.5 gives 0.9655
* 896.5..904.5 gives 1.116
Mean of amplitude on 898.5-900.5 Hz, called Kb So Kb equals 1.17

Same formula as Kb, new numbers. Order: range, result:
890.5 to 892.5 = 1.06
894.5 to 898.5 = 1.14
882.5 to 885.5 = 1.1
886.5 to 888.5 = 0.99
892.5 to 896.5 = 1.12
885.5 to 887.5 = 1.04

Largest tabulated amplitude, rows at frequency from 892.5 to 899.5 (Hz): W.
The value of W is 1.192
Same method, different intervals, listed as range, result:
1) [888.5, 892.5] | 1.083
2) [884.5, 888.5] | 1.084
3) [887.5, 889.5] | 0.982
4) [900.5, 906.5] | 1.256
